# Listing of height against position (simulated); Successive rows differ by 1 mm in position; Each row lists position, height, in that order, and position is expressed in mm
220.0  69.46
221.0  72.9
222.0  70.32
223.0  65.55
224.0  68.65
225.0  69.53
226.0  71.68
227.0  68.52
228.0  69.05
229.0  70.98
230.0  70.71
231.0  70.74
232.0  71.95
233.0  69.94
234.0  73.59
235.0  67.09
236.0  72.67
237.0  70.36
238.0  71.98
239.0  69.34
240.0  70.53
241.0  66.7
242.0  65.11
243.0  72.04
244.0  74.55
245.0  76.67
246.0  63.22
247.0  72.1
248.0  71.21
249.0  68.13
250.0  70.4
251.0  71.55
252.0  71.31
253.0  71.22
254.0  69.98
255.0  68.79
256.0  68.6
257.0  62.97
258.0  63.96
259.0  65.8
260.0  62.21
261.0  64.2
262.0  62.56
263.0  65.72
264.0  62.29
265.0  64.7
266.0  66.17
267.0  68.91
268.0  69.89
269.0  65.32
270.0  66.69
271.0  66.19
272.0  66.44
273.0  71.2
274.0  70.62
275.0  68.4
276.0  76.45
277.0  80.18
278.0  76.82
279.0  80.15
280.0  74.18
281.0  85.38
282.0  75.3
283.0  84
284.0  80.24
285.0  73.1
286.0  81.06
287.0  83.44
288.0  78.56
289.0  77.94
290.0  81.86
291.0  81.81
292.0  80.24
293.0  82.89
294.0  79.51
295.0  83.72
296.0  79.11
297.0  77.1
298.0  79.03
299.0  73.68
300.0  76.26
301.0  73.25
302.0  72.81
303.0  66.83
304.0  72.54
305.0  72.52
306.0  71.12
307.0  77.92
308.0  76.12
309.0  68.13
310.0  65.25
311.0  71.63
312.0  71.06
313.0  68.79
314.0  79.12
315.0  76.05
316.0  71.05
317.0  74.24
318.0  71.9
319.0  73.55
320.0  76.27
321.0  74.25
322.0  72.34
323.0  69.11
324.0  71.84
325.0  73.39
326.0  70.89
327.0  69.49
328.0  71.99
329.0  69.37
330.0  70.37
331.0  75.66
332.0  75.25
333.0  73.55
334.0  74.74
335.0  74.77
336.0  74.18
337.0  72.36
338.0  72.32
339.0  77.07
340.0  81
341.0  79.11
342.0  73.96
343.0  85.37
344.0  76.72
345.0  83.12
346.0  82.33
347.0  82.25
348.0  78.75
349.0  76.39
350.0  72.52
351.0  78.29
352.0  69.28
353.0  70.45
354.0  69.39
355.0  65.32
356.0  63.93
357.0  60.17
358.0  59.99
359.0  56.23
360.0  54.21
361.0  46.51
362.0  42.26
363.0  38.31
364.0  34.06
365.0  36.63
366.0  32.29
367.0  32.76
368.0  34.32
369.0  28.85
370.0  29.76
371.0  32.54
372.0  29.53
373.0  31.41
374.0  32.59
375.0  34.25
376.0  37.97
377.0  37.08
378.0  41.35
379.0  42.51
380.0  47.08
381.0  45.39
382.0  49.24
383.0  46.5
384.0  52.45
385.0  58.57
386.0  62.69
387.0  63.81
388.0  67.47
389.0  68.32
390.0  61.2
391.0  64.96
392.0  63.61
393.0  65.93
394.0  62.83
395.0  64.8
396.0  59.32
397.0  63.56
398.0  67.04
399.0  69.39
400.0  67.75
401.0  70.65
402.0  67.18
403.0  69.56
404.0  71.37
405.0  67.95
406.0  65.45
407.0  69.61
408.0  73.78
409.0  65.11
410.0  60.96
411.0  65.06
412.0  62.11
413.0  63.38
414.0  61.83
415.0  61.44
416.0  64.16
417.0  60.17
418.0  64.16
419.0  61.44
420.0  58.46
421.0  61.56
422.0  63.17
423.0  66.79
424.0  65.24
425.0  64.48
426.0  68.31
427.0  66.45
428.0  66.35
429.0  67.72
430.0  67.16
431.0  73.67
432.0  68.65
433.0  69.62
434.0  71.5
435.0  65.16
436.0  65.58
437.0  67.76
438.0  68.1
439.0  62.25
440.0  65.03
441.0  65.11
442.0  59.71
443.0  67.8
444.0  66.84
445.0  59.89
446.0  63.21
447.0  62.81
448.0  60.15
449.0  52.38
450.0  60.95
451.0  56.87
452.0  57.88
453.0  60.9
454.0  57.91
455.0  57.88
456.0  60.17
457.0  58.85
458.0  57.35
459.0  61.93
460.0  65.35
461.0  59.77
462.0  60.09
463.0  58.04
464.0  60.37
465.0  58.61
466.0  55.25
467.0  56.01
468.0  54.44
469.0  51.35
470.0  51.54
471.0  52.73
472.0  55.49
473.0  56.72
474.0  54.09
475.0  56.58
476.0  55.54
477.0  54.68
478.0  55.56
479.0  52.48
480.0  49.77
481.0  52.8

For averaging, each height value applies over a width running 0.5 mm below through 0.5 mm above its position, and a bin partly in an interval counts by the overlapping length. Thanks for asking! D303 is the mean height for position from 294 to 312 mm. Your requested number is 74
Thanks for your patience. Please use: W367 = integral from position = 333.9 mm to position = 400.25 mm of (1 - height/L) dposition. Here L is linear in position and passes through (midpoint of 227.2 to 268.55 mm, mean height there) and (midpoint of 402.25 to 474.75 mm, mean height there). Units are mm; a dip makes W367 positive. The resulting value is 6.8 mm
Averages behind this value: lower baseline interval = 68.8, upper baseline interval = 62.5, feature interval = 58.2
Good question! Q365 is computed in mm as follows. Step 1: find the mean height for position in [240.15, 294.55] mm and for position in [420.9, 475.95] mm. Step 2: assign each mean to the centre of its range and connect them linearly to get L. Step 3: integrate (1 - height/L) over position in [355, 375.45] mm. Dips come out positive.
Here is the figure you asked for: 7.79 mm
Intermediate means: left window 72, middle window 41.2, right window 61.6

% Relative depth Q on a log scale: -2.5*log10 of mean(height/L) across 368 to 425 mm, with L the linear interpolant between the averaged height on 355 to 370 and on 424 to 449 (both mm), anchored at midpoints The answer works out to -0.05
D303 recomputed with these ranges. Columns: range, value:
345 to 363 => 66.1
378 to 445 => 63.6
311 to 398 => 61.8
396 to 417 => 66.1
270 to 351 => 75.3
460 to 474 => 56.4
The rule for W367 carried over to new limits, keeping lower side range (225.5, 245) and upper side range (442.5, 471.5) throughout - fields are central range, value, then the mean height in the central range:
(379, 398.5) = 1.0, 59.3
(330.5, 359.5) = -3.9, 73.6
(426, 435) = -1.3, 68.7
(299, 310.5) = -0.9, 72.1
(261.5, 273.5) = 0.4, 66.3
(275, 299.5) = -4.1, 79.2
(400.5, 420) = -1.3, 65.4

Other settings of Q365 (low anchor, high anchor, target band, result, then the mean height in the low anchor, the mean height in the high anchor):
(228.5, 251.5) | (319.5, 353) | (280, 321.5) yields -1.5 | 70.5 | 75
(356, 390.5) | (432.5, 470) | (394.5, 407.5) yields -4.2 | 45.2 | 61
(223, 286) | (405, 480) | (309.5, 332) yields -1.7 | 70.4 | 61.7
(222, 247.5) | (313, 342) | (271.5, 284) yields -0.7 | 70.1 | 73.7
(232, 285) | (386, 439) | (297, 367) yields -1.4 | 70.3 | 65.7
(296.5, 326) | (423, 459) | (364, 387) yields 9.5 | 73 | 63.7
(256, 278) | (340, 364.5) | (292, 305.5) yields -1.8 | 67.4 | 66.9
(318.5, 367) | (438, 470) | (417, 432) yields -0.8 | 68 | 59.8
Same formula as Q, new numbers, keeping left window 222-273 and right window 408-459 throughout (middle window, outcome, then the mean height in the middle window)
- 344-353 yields -0.176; 77.4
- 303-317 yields -0.084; 72.3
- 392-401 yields -0.014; 65.3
